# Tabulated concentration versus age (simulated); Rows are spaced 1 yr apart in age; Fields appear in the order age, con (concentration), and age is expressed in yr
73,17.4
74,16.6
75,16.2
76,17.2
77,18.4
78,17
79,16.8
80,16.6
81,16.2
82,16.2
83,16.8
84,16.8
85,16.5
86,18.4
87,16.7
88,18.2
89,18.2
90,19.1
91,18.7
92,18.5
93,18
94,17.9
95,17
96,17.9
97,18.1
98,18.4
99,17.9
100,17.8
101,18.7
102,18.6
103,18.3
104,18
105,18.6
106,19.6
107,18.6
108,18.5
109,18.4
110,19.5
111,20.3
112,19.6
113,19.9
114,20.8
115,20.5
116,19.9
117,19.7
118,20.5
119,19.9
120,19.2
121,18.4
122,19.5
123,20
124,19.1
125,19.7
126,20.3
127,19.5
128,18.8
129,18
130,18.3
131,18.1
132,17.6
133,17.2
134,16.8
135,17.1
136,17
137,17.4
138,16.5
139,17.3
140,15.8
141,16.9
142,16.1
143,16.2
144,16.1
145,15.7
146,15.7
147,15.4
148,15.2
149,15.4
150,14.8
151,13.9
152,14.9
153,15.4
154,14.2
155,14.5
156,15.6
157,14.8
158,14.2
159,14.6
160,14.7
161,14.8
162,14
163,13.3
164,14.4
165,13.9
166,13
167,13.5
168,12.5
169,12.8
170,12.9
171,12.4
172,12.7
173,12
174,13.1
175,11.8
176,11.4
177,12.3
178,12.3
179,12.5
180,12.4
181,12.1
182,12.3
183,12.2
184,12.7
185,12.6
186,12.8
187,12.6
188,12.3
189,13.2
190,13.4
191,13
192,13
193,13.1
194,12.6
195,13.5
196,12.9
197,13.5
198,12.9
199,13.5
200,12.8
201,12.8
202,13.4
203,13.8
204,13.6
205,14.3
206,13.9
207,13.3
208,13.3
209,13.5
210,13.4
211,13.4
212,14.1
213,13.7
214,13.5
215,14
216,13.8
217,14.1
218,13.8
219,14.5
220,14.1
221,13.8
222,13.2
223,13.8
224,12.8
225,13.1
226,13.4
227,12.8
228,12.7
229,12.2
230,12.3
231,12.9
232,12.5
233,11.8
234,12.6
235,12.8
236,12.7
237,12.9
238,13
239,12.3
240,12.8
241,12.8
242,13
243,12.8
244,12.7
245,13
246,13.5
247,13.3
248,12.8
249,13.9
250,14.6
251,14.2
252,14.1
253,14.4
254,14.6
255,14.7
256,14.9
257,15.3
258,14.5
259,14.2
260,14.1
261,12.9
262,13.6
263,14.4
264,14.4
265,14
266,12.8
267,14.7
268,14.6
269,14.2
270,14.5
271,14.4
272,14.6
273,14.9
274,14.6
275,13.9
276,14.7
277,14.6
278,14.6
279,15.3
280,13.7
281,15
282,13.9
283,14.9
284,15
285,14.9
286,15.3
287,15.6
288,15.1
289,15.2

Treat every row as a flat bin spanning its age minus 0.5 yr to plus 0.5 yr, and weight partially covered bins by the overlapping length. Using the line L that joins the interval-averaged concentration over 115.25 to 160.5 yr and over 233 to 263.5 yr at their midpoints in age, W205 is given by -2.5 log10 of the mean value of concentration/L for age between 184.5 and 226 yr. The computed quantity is 0.116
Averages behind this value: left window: 17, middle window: 13.4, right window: 13.6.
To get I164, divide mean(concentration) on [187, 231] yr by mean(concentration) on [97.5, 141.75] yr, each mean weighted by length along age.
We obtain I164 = 0.7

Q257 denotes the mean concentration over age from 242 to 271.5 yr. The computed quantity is 14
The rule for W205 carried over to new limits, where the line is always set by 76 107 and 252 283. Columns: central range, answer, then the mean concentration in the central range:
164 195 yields 0.26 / 12.7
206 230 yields 0.14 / 13.5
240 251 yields 0.12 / 13.3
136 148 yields 0.04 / 16.3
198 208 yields 0.16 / 13.4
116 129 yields -0.14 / 19.5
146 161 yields 0.12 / 14.9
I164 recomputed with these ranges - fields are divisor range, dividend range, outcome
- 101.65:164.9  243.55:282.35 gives 0.82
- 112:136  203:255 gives 0.70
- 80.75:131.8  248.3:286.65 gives 0.77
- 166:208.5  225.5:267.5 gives 1.04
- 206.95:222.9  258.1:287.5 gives 1.05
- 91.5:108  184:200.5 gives 0.71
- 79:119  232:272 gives 0.74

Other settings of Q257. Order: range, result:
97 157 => 17.8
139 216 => 13.7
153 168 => 14.2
